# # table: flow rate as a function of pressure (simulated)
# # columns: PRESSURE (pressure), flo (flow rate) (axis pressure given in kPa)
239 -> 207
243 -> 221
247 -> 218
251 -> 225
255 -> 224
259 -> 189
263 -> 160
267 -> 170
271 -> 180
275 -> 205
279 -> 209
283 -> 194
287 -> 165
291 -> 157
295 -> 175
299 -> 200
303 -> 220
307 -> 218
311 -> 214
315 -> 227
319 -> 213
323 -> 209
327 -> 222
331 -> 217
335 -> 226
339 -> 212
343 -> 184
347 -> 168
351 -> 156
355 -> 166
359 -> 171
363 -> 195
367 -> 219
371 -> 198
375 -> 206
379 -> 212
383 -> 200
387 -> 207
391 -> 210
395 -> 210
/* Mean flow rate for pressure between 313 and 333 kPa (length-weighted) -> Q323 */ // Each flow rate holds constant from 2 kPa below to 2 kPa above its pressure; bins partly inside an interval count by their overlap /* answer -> 218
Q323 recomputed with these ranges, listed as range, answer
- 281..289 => 180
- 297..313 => 213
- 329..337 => 222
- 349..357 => 161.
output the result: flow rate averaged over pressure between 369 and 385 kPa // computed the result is 204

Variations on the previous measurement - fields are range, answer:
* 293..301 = 188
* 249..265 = 200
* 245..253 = 222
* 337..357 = 177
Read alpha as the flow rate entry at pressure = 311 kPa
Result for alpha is 214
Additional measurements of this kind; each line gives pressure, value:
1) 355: 166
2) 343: 184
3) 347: 168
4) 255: 224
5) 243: 221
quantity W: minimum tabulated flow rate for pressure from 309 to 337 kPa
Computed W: 209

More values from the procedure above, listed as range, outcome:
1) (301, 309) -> 218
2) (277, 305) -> 157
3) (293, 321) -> 175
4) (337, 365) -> 156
